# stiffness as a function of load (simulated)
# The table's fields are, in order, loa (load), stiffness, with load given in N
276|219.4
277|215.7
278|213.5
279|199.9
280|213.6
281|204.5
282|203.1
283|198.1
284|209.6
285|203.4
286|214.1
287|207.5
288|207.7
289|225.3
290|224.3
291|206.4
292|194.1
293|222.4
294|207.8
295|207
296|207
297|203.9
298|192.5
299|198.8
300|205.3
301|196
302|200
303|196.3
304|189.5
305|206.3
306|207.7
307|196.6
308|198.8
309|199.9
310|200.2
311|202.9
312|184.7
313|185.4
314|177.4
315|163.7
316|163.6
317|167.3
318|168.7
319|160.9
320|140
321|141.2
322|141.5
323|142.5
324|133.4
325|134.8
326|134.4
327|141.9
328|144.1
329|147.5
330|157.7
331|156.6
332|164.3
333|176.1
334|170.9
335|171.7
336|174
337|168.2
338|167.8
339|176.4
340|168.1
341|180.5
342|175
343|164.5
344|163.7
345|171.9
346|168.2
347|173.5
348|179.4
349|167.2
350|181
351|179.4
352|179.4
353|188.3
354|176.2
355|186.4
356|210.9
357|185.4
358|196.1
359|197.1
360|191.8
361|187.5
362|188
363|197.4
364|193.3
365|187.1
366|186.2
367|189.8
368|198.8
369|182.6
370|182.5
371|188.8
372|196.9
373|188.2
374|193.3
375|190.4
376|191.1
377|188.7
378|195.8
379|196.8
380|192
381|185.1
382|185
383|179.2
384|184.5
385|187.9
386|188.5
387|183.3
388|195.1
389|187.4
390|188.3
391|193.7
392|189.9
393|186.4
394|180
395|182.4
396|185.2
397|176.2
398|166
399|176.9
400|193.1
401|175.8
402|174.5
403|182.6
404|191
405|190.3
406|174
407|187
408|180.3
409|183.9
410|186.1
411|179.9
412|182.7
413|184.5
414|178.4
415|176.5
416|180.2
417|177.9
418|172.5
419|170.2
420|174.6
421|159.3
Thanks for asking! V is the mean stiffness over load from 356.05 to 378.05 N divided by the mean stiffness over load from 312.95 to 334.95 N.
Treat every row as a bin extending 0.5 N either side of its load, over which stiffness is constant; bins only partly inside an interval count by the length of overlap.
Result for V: 1.2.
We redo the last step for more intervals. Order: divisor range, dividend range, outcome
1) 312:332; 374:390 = 1.23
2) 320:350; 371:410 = 1.16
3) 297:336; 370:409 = 1.07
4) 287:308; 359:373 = 0.93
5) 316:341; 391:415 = 1.16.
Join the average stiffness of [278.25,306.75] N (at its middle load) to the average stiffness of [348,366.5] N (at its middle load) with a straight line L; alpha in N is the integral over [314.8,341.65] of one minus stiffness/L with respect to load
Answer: 5.2 N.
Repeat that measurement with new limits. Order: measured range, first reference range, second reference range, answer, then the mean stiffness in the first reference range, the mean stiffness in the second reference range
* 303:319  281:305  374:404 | 1.2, 205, 186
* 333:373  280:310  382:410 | 2.2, 205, 184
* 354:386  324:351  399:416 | -3.3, 164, 182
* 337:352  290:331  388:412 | 0.7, 180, 183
